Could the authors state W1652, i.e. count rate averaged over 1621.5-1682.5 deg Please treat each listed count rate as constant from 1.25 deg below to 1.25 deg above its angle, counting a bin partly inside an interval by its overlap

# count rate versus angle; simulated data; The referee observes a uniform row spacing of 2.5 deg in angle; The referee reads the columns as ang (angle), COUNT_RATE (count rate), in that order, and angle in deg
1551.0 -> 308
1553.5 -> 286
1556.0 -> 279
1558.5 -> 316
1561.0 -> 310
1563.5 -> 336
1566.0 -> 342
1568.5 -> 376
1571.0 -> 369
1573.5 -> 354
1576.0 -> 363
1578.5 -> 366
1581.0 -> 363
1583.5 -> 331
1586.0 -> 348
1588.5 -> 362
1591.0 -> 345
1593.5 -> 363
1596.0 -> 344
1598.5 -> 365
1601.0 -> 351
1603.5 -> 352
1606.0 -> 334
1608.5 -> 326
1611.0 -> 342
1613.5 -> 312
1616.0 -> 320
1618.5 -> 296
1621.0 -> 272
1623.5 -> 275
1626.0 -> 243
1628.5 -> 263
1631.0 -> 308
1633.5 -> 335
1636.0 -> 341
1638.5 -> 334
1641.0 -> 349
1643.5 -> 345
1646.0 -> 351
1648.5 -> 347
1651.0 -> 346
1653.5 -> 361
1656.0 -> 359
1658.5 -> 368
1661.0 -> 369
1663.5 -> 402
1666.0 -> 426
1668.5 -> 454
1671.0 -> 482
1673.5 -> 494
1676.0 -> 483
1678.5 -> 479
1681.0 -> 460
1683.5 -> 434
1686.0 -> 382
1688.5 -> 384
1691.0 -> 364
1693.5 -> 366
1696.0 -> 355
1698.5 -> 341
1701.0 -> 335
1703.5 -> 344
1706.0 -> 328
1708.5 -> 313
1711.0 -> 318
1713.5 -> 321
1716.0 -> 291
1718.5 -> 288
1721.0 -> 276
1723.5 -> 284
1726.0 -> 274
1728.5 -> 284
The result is 373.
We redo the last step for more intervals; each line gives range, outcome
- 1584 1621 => 338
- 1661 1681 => 454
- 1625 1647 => 319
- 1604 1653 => 319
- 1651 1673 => 403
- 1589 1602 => 354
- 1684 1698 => 372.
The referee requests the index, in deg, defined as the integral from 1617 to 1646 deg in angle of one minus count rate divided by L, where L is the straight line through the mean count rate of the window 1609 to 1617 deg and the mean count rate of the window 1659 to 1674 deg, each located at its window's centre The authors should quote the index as 4.4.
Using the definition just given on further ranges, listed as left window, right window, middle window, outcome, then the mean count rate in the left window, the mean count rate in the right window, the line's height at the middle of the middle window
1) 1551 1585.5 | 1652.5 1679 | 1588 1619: 2.4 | 337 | 424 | 368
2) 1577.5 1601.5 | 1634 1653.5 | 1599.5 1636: 4.1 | 354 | 345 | 349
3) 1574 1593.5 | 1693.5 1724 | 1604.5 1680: -4.6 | 355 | 319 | 338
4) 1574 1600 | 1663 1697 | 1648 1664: 1.8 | 355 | 427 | 408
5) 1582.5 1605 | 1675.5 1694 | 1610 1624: 2.5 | 351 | 419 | 368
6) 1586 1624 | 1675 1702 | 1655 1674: -1.9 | 332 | 398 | 379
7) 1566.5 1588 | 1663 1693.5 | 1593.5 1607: 0.9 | 358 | 435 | 376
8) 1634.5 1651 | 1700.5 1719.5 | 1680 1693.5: -3.0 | 344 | 317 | 326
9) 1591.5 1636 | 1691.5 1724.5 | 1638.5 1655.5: -1.6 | 319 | 321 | 320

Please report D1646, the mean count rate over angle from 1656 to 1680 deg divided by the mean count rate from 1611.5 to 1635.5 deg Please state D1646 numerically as 1.5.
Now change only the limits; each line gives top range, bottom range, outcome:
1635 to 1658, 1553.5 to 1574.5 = 1.05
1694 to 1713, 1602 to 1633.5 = 1.10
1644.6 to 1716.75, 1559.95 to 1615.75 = 1.10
